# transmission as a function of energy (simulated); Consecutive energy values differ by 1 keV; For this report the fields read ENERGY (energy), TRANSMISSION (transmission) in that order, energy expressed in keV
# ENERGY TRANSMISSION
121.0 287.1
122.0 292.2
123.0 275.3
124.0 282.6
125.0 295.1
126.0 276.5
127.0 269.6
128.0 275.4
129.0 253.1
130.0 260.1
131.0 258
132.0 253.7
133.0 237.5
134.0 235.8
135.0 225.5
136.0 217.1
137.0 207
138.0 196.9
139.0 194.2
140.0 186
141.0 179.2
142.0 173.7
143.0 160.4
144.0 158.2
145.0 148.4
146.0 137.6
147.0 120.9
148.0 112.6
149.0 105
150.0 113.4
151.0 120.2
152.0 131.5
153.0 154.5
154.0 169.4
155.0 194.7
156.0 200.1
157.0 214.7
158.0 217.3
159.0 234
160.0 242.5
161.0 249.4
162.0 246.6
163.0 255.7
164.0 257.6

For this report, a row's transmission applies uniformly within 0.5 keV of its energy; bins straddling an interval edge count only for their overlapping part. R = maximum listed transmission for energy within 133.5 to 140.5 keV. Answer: 235.8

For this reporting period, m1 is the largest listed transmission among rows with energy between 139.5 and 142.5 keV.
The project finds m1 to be 186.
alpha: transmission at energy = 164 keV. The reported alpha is 257.6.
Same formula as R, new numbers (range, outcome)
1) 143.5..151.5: 158.2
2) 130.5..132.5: 258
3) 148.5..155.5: 194.7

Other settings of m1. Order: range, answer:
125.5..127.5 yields 276.5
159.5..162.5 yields 249.4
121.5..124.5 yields 292.2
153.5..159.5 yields 234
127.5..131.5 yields 275.4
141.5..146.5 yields 173.7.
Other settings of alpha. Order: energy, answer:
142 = 173.7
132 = 253.7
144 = 158.2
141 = 179.2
